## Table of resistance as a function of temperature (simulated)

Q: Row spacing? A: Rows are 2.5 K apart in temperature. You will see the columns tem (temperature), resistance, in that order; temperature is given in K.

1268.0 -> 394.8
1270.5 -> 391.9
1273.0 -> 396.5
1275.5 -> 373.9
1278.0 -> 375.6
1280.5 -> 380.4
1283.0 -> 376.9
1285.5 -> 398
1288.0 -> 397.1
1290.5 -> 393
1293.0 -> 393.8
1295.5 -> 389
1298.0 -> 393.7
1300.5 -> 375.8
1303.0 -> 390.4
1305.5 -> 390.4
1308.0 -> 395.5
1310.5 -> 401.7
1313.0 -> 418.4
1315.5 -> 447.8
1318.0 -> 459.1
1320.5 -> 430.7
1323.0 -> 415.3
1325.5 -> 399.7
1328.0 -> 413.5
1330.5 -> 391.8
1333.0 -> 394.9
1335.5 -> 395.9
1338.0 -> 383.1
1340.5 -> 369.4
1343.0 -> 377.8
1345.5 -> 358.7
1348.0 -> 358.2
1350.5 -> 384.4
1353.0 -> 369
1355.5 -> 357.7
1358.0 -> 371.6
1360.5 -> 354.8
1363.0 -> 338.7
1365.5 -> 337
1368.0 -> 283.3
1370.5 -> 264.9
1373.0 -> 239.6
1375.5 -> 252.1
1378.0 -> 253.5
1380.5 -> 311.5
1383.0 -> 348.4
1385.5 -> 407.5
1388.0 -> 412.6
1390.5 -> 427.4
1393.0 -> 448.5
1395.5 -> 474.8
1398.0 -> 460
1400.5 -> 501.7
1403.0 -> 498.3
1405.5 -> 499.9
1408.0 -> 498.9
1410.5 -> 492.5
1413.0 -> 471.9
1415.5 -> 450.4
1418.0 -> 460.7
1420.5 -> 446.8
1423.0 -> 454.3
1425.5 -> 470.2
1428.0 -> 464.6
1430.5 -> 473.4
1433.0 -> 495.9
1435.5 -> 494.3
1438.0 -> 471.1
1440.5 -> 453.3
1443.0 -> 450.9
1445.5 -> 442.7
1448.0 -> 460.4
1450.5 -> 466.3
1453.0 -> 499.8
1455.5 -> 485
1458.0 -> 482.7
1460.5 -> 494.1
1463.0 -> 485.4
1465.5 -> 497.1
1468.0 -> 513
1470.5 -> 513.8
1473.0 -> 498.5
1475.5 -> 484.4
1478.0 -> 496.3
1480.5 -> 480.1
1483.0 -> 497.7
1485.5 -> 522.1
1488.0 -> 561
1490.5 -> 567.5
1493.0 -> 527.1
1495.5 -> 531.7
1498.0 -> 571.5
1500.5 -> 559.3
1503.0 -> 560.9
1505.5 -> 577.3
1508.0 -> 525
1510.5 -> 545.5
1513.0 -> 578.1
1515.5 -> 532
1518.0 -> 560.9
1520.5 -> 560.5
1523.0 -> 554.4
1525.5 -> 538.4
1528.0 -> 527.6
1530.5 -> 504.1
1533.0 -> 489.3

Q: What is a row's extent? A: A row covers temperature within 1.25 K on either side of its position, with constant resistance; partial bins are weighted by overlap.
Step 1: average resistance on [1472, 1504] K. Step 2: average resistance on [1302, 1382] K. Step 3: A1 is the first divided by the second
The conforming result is 1.4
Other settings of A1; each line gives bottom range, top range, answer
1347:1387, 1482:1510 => 1.67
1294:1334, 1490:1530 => 1.35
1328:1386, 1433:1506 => 1.46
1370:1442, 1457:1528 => 1.23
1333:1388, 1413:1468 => 1.38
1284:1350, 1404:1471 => 1.20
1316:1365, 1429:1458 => 1.23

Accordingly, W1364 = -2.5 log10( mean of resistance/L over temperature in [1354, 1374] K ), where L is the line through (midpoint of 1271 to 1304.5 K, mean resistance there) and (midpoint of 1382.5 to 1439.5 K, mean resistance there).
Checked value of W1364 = 0.33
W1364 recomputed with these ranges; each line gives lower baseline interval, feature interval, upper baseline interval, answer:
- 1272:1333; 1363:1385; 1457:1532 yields 0.46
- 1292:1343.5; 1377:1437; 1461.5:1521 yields 0.05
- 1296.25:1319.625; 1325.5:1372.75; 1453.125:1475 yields 0.19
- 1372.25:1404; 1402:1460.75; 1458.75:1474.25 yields -0.06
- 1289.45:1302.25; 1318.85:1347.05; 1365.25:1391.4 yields -0.10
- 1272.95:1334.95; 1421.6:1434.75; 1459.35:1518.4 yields 0.03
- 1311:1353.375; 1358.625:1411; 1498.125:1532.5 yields 0.16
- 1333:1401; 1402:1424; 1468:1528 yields -0.12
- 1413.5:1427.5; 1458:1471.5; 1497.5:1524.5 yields 0.02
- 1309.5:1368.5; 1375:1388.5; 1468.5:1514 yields 0.28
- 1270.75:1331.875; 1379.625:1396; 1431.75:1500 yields 0.12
